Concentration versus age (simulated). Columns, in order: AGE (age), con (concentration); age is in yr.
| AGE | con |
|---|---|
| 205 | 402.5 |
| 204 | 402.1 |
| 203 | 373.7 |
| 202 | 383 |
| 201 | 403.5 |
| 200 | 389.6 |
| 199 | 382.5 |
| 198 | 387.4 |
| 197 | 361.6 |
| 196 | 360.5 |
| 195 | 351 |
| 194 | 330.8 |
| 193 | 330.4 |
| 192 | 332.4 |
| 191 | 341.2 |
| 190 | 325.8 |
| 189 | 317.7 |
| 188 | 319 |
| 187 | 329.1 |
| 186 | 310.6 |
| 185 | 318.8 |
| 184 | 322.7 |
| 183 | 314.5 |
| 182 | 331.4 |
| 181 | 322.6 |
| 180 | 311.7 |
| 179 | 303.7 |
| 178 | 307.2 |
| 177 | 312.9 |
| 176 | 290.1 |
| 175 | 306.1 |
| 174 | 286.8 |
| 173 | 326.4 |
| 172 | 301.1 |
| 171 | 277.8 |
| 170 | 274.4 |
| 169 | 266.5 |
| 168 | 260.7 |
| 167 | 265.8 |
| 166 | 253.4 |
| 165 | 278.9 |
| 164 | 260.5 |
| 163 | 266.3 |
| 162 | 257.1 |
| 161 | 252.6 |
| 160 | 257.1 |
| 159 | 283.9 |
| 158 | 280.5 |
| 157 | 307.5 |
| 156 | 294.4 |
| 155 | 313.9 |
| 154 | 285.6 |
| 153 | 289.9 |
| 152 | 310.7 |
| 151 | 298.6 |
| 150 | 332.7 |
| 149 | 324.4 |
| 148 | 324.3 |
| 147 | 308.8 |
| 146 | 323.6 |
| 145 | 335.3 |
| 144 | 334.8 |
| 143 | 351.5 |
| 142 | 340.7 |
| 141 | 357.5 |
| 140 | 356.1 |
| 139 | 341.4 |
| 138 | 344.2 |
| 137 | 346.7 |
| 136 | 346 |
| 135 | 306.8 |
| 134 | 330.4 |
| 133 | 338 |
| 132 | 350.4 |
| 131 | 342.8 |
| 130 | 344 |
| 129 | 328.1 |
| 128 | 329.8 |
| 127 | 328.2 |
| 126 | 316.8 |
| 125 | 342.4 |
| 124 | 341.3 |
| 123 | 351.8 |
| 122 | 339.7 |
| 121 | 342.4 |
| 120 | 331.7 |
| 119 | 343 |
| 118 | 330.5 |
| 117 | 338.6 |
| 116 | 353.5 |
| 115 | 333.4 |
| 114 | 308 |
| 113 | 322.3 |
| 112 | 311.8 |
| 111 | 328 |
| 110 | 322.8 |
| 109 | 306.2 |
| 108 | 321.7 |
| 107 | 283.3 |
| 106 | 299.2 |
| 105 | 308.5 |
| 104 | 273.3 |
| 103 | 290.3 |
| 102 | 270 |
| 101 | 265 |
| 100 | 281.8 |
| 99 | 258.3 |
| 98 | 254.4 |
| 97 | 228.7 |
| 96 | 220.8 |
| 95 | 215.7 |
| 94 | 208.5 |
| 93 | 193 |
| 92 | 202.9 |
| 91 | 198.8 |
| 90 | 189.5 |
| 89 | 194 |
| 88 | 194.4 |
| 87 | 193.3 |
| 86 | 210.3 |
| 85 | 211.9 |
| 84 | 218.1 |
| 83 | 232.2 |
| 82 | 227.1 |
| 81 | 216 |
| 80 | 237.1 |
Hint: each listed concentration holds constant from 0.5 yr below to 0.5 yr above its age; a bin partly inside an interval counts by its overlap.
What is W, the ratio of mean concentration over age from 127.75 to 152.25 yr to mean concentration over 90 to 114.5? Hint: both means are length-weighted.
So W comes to 1.2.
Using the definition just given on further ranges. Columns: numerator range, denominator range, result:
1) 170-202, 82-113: 1.32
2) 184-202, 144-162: 1.15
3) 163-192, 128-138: 0.89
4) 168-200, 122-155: 0.97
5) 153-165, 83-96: 1.36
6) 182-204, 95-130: 1.13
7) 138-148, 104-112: 1.10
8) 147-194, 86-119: 1.12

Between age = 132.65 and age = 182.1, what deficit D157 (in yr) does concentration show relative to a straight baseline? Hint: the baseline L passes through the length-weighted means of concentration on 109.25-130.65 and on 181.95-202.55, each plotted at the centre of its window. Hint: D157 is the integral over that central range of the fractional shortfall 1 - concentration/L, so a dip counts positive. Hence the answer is 4.9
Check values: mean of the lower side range 333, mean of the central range 305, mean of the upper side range 345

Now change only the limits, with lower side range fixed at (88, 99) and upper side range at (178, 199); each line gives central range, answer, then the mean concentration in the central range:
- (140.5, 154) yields -2.2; 324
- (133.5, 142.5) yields -2.4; 341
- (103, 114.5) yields -3.8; 307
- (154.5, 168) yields 1.0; 274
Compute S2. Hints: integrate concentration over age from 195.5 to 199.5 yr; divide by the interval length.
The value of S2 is 373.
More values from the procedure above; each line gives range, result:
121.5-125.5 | 344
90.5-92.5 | 201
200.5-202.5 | 393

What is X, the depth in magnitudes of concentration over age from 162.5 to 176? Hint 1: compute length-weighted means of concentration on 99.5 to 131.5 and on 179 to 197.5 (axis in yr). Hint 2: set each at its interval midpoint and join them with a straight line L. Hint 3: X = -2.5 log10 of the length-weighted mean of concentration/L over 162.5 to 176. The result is 0.17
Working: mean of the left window 320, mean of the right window 329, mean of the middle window 279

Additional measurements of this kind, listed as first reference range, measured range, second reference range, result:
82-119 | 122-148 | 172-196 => -0.18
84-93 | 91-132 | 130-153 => -0.16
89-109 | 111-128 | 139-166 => -0.22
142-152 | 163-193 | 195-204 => 0.18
